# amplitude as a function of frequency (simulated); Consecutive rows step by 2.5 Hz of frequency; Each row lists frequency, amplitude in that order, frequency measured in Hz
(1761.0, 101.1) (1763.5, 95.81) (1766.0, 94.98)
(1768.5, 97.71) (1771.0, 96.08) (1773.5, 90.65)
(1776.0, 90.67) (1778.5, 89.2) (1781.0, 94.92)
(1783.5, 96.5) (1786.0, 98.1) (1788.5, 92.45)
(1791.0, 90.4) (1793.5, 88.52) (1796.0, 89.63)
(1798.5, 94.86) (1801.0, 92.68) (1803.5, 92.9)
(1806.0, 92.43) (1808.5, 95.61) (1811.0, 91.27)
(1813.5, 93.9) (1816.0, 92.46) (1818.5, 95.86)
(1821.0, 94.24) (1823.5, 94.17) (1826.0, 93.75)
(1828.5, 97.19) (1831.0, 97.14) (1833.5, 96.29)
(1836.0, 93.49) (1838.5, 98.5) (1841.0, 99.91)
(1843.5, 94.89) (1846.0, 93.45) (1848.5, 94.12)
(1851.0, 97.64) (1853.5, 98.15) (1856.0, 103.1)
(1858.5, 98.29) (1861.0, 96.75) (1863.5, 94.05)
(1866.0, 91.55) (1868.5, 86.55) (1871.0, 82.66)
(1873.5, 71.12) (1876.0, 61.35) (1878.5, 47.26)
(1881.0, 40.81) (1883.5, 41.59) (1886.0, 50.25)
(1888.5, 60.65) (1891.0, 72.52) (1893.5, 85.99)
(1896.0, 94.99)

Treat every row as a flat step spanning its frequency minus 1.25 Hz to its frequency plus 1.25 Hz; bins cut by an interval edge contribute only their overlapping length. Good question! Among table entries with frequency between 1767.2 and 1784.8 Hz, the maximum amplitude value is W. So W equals 97.71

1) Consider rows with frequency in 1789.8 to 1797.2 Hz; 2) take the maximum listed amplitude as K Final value 90.4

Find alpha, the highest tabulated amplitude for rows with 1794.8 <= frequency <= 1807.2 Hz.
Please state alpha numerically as 94.86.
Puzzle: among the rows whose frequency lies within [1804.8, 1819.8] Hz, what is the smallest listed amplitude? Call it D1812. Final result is 91.27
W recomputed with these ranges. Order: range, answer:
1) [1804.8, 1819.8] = 95.86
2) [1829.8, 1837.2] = 97.14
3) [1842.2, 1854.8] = 98.15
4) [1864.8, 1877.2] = 91.55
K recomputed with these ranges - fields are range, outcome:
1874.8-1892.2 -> 72.52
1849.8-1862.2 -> 103.1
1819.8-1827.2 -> 94.24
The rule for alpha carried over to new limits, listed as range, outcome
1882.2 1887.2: 50.25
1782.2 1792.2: 98.1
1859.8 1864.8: 96.75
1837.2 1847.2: 99.91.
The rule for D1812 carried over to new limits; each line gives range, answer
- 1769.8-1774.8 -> 90.65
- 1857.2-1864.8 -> 94.05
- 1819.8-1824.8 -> 94.17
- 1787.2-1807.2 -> 88.52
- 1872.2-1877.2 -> 61.35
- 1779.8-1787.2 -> 94.92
